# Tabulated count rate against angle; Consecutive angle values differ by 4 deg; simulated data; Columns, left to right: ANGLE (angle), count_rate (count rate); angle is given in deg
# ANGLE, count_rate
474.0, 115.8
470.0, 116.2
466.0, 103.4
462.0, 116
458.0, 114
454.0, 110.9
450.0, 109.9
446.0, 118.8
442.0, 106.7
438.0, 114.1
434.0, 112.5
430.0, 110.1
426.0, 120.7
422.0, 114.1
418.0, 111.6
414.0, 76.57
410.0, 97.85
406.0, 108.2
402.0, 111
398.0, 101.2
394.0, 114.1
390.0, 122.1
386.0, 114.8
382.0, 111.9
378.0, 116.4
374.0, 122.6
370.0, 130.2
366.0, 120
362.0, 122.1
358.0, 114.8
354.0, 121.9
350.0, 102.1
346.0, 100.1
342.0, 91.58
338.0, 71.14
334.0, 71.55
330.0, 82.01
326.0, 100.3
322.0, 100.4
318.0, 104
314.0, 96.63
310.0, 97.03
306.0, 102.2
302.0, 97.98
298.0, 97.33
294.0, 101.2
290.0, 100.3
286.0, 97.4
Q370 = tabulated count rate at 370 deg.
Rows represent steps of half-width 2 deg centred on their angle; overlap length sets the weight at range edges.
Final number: 130.2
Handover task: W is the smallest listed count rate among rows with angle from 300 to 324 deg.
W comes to 96.63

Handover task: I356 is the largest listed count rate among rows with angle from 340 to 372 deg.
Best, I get 130.2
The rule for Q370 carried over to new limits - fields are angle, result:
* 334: 71.55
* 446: 118.8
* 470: 116.2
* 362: 122.1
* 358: 114.8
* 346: 100.1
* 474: 115.8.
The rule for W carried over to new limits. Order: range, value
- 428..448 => 106.7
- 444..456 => 109.9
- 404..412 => 97.85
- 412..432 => 76.57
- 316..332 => 82.01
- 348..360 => 102.1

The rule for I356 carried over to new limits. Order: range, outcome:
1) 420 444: 120.7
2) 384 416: 122.1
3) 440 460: 118.8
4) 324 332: 100.3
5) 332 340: 71.55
